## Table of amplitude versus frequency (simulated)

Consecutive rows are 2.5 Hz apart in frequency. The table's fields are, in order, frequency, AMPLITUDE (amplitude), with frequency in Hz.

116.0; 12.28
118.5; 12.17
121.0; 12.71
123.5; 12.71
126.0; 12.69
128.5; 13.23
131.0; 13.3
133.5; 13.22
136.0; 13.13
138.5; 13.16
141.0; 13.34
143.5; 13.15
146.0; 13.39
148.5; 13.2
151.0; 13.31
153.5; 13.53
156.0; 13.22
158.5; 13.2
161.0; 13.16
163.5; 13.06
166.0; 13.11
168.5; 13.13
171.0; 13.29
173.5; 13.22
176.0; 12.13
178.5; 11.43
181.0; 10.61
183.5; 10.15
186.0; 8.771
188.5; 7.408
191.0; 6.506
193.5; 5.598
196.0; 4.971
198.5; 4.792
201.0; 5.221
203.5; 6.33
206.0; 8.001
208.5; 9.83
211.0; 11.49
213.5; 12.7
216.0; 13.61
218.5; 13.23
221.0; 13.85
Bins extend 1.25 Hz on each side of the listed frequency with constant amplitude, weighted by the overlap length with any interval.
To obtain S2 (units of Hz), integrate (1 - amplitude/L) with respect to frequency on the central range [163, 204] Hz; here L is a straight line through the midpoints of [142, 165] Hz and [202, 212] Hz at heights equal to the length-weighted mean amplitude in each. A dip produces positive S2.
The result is 5.94 Hz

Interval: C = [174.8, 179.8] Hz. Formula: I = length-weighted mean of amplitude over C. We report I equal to 11.8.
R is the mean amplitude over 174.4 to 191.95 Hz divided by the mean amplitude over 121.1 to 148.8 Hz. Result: 0.7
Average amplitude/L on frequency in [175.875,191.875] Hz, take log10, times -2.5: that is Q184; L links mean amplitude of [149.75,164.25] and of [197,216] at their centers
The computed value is 0.15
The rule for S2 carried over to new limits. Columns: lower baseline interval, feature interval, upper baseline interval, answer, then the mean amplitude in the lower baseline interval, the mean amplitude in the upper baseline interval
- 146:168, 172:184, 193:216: -0.74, 13.2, 8.05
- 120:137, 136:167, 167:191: -3.08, 13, 10.9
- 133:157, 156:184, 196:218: -2.39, 13.3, 8.91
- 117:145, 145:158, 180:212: -2.36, 13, 7.61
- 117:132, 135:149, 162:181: -0.55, 12.8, 12.6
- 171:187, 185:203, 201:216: 7.43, 11.3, 9.63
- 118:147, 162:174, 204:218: -1.04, 13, 11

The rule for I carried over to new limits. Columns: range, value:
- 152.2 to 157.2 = 13.4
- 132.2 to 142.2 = 13.2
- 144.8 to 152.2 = 13.3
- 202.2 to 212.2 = 8.88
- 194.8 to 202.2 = 4.99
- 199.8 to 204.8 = 5.8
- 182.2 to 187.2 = 9.48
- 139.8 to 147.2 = 13.3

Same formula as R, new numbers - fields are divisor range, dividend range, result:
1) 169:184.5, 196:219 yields 0.76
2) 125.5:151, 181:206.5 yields 0.52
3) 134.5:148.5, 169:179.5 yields 0.95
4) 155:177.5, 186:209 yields 0.50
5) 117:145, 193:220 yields 0.68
